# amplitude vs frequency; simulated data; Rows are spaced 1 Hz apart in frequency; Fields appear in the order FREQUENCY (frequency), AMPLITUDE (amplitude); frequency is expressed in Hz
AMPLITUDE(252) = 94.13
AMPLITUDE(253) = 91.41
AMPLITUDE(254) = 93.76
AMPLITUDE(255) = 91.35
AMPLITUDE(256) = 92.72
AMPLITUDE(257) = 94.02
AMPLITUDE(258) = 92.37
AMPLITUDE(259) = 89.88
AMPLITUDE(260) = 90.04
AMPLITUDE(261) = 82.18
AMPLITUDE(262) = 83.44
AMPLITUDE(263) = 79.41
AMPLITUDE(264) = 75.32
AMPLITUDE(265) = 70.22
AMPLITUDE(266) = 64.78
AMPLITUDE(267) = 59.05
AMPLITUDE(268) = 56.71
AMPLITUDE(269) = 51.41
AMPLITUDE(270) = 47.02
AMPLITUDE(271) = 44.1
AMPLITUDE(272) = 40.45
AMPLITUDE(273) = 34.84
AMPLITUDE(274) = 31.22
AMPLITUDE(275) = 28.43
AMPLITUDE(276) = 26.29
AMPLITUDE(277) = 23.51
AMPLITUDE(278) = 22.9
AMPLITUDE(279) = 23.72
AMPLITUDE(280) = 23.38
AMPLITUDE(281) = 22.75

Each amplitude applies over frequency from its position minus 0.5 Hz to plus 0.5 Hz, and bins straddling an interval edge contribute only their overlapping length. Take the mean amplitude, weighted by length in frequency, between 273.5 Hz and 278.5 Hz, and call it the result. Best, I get 26.5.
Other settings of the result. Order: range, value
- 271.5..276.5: 32.2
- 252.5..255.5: 92.2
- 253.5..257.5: 93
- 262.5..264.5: 77.4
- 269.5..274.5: 39.5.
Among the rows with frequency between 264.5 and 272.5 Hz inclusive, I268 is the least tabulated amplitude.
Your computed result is 40.45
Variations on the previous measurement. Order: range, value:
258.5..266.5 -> 64.78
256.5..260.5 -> 89.88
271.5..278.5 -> 22.9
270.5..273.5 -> 34.84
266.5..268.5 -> 56.71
